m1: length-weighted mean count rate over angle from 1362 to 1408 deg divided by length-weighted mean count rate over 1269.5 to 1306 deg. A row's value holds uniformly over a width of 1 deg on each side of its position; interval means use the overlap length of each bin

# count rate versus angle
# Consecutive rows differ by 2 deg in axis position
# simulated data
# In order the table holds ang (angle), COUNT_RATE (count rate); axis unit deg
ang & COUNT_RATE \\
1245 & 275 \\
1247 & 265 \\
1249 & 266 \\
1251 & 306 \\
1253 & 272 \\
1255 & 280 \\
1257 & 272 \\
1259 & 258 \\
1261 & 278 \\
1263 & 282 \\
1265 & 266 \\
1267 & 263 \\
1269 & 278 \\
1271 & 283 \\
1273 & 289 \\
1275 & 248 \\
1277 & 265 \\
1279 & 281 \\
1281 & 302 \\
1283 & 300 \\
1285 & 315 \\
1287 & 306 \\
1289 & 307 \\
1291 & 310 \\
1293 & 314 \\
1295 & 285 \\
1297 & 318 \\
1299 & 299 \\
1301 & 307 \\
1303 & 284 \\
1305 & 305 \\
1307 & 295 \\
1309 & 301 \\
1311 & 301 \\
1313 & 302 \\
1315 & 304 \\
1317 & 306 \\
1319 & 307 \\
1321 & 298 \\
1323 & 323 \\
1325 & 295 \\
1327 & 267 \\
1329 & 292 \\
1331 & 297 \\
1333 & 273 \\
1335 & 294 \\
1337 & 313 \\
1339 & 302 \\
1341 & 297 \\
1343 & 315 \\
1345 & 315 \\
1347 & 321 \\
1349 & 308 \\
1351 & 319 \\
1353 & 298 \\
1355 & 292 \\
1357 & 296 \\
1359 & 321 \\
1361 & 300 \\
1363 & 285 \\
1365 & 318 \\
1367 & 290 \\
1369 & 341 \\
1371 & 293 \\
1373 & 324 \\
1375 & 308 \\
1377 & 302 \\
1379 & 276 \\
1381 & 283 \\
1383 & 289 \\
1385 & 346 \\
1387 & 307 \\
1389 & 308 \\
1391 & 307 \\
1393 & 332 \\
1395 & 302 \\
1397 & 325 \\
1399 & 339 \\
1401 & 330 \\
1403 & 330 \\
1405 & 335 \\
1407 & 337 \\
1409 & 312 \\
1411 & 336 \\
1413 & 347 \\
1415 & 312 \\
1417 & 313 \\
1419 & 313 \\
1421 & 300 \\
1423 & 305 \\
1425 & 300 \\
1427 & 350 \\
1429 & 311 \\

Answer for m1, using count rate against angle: 1.1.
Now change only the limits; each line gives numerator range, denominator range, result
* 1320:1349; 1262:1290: 1.06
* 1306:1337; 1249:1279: 1.08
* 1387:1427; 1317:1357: 1.06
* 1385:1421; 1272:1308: 1.09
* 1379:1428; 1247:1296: 1.12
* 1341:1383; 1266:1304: 1.04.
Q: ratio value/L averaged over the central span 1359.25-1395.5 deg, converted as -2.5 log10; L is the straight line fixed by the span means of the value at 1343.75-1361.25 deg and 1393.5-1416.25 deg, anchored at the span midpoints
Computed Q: 0.04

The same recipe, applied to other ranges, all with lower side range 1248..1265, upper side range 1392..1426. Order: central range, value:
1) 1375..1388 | 0.04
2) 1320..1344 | 0.01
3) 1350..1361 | 0.00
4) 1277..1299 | -0.06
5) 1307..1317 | -0.03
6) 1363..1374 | 0.00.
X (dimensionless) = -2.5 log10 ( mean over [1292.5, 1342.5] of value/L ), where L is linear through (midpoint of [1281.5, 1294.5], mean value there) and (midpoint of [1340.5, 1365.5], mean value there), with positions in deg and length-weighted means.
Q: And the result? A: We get 0.03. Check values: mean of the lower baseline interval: 308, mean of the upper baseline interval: 306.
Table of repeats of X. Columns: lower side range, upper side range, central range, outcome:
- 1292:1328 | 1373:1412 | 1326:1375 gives 0.02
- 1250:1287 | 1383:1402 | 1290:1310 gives -0.04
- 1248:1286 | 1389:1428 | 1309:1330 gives -0.02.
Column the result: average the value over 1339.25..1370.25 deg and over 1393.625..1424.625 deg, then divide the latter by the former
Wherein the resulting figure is 1.05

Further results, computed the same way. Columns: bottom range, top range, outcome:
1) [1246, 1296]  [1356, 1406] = 1.10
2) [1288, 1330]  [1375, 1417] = 1.05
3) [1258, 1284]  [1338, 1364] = 1.10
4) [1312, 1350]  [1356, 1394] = 1.02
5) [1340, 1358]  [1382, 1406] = 1.05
